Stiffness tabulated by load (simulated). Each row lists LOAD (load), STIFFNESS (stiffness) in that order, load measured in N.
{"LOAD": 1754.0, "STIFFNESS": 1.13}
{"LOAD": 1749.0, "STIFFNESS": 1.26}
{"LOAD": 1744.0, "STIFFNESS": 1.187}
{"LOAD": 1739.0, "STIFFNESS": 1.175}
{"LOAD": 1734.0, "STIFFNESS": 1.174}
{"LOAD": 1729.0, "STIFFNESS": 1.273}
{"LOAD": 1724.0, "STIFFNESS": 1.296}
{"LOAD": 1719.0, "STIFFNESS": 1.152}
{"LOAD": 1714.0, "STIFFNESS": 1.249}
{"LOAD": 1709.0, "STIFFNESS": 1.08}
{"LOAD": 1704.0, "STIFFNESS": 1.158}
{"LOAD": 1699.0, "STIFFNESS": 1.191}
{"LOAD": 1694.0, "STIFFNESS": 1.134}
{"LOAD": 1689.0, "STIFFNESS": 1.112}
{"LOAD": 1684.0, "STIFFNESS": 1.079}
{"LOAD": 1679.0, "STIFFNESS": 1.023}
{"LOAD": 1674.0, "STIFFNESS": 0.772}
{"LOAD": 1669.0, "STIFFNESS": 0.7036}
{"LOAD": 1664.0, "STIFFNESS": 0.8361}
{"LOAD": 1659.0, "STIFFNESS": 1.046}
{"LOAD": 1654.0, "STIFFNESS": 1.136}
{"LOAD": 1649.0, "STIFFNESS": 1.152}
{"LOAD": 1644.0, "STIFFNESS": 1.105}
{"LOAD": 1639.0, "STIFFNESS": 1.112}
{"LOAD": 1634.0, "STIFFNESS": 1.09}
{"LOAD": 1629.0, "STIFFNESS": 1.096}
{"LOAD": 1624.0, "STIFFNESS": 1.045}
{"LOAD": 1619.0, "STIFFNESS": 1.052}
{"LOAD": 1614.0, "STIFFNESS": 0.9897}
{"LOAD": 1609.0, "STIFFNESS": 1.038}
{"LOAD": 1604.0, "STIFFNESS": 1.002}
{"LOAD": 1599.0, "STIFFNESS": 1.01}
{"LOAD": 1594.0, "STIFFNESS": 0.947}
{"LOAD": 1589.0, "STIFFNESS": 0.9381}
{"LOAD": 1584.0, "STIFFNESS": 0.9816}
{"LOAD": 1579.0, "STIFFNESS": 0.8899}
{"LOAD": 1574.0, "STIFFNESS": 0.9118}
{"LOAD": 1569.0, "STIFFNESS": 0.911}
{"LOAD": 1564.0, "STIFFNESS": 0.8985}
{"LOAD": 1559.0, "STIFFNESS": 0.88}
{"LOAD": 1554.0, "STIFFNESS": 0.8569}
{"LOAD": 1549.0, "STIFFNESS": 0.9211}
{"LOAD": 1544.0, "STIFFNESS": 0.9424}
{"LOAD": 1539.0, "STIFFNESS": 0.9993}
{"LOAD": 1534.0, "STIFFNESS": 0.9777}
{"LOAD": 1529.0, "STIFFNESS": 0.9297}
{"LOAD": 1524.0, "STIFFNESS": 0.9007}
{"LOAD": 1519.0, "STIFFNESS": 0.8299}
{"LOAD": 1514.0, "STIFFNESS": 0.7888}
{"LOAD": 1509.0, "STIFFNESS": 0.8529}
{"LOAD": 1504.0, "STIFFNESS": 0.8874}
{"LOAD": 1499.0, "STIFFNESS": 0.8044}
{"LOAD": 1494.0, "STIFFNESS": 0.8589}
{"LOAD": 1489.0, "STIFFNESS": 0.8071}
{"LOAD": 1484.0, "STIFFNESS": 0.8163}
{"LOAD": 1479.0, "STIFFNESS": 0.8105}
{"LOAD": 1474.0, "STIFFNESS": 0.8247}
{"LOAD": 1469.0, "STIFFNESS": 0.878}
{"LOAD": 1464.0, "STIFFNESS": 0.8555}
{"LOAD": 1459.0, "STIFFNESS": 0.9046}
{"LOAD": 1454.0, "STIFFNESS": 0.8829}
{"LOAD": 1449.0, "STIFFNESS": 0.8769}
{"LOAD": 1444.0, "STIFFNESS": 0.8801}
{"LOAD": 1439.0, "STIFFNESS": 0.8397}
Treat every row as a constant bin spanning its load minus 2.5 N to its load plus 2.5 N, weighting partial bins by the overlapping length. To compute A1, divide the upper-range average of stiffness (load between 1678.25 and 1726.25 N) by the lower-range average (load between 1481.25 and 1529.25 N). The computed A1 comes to 1.4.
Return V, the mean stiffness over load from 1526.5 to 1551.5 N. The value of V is 0.954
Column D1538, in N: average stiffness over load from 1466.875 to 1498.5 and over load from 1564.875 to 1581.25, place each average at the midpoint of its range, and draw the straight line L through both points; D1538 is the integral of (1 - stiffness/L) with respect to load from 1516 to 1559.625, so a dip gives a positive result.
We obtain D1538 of -2.0 N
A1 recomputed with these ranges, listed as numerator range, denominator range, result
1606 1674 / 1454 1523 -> 1.21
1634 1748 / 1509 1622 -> 1.18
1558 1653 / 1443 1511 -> 1.18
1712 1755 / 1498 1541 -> 1.37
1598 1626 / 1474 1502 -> 1.25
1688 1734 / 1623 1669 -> 1.13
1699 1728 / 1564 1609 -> 1.25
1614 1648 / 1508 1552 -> 1.19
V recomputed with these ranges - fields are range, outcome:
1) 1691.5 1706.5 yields 1.16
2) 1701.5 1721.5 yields 1.16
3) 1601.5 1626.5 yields 1.03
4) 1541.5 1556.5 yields 0.907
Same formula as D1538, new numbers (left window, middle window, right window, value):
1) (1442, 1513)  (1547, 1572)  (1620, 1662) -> 2.0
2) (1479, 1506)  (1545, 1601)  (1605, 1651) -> 3.0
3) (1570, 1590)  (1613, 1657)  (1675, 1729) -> -2.7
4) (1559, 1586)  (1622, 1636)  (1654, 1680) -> -2.7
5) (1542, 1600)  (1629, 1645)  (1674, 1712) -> -1.4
